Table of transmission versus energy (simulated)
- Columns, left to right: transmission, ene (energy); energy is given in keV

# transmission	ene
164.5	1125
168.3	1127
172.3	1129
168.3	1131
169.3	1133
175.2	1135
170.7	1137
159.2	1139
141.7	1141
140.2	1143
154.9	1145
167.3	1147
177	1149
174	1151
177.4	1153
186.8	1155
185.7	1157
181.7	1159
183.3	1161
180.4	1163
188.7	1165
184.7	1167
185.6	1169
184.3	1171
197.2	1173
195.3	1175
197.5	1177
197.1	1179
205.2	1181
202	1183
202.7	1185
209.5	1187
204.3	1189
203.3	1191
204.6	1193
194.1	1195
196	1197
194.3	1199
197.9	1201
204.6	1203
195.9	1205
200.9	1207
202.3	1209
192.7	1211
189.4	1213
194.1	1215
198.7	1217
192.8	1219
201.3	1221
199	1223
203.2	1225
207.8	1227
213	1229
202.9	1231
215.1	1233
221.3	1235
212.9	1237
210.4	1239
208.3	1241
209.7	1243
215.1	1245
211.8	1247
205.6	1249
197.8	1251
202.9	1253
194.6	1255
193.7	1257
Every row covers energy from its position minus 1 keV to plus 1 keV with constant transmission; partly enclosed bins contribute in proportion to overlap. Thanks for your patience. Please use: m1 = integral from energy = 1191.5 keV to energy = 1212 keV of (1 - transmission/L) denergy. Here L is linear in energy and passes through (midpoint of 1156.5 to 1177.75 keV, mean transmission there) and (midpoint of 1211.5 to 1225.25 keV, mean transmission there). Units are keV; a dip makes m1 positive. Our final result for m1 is -0.5 keV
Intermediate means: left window 188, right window 196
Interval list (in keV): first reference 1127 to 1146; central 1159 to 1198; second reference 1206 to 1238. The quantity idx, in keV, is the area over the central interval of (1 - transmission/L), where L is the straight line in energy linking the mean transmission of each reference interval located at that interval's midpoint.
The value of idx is -2.8 keV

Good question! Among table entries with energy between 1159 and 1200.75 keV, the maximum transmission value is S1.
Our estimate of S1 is 209.5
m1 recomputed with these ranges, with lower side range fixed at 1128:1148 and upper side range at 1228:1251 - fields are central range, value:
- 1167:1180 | -1.0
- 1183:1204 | -1.4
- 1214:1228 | 0.2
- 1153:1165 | -0.8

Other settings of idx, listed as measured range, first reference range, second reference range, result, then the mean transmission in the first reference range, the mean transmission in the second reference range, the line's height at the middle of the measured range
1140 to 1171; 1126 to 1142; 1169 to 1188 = 1.3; 166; 198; 181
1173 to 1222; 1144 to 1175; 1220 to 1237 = -0.8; 181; 208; 196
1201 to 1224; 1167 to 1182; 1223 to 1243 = 0.8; 194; 210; 204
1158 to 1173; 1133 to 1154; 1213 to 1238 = -0.9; 164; 205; 175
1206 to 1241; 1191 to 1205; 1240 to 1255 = -0.1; 199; 206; 203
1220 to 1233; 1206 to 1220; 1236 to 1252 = -0.2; 196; 209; 202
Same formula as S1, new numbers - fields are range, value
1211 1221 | 201.3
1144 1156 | 186.8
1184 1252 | 221.3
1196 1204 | 204.6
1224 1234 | 215.1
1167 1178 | 197.5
